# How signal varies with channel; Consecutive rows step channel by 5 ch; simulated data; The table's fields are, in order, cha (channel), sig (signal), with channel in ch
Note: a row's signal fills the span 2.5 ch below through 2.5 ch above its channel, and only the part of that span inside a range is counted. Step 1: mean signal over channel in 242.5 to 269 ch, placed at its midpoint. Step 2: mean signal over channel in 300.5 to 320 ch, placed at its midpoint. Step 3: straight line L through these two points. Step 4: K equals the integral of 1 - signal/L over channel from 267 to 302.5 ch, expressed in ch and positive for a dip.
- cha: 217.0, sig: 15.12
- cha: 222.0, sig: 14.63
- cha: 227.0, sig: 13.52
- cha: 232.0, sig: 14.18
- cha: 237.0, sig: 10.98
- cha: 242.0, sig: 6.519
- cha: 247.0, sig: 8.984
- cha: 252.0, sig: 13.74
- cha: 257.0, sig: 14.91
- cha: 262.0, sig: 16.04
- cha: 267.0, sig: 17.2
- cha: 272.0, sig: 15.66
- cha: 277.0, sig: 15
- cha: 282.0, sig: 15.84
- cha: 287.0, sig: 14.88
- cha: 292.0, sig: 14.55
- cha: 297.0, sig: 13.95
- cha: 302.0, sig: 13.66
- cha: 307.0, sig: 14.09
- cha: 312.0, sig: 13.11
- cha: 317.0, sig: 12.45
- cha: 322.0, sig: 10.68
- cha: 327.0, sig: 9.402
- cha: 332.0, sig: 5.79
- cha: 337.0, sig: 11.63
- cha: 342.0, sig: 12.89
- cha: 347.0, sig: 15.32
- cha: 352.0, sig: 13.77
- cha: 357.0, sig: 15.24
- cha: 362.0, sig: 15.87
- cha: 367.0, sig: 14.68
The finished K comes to -4.4 ch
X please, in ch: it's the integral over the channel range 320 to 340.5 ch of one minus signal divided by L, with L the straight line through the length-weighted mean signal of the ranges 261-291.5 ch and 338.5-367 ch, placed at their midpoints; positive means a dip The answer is 7.4 ch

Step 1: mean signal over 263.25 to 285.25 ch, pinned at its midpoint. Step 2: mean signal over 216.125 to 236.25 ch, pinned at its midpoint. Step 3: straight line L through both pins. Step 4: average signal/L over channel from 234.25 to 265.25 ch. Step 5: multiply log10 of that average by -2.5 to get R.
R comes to 0.242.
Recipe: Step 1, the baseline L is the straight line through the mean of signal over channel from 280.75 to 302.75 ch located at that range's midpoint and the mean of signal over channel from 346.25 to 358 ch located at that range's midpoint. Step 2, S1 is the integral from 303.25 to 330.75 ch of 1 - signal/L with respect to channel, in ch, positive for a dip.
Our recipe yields 5.4 ch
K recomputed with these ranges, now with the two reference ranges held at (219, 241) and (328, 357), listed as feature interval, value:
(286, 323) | -3.4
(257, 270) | -3.7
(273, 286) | -3.0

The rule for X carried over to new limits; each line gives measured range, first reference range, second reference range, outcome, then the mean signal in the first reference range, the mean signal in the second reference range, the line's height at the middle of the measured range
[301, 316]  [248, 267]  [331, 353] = -0.36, 14.7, 12.2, 13.2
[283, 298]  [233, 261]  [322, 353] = -4.31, 11.5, 11.3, 11.4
